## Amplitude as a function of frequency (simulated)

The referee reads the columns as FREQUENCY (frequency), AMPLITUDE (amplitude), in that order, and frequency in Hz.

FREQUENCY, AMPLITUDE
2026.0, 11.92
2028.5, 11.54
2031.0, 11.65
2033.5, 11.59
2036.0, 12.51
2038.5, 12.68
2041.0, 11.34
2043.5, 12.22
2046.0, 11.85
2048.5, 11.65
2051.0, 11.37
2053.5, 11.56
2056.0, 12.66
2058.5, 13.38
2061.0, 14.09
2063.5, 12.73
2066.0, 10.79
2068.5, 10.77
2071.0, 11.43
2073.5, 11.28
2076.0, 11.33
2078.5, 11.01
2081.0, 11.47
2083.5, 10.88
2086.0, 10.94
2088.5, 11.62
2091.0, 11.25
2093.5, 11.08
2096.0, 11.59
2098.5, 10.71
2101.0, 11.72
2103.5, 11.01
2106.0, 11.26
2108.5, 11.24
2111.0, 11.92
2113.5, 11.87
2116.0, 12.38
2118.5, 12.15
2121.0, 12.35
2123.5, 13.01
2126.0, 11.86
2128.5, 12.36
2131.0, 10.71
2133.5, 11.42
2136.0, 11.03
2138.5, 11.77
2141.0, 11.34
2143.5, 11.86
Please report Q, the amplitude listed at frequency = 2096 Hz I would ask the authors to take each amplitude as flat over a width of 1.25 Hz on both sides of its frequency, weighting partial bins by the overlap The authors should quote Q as 11.59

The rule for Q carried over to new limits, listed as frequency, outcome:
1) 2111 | 11.92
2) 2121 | 12.35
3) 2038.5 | 12.68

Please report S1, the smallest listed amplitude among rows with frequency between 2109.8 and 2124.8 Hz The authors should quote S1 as 11.87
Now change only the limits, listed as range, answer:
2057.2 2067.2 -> 10.79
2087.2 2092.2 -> 11.25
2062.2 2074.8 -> 10.77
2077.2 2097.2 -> 10.88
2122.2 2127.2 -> 11.86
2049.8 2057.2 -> 11.37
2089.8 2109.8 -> 10.71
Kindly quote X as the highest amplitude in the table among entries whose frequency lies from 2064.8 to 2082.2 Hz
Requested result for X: 11.47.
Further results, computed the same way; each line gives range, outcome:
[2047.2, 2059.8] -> 13.38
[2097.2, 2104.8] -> 11.72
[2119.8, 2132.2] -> 13.01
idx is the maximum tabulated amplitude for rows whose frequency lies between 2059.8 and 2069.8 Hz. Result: 14.09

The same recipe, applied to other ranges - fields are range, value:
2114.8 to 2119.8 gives 12.38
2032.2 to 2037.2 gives 12.51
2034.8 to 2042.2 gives 12.68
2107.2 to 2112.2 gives 11.92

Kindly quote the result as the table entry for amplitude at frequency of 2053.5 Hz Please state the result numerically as 11.56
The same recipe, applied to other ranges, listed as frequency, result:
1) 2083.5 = 10.88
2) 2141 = 11.34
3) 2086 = 10.94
